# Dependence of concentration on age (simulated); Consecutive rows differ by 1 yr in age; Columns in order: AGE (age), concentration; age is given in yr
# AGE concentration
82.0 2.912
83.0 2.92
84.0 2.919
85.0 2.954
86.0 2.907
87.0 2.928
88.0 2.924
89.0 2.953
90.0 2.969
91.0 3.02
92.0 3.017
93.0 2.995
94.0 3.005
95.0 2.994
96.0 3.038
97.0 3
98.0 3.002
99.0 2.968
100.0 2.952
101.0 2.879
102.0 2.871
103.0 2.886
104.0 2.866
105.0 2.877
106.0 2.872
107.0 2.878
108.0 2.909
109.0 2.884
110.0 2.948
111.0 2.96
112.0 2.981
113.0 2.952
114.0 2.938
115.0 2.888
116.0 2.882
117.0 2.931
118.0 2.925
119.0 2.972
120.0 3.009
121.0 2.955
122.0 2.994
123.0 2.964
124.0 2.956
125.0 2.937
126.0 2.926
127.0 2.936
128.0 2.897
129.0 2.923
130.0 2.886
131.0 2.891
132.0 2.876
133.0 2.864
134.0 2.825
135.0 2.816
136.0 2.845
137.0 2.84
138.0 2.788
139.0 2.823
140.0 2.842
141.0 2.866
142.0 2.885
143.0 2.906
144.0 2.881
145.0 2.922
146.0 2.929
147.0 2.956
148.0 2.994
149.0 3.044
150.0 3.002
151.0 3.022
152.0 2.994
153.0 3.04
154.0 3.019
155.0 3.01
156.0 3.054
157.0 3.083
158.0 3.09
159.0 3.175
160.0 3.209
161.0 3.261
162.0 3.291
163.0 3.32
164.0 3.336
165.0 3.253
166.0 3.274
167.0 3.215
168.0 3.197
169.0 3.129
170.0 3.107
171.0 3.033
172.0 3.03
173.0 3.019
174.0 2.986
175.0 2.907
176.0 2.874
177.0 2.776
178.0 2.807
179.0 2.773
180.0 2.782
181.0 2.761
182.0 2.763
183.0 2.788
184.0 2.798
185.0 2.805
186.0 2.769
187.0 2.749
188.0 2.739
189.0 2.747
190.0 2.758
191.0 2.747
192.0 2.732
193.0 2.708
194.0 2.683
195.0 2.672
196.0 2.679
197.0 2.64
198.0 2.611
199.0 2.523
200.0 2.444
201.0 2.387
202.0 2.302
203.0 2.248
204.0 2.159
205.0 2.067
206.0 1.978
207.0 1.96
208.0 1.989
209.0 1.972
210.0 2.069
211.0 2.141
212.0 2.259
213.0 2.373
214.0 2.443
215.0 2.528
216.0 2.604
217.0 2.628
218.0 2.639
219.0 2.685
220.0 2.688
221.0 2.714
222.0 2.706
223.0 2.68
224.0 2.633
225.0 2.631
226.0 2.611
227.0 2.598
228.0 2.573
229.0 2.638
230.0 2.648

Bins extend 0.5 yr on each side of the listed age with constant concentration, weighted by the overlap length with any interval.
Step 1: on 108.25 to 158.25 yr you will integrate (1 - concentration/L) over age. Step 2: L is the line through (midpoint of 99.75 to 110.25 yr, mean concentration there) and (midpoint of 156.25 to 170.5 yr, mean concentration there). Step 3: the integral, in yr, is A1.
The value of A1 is 1.78 yr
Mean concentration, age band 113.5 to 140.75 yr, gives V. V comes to 2.9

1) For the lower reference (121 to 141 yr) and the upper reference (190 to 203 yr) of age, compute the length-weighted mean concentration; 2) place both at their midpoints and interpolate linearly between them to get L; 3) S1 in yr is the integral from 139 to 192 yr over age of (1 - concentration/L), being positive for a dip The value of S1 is -4.71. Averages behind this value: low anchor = 2.89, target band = 2.97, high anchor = 2.59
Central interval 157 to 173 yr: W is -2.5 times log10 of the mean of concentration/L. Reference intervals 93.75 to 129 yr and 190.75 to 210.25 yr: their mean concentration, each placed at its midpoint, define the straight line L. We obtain -0.22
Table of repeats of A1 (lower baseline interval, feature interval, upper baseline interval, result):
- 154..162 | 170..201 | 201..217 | -1.5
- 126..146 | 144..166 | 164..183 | -1.2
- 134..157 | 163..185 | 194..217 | -2.8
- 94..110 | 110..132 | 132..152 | -0.2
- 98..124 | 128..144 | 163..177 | 0.7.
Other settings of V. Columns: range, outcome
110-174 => 3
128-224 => 2.78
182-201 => 2.69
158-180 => 3.09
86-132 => 2.94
